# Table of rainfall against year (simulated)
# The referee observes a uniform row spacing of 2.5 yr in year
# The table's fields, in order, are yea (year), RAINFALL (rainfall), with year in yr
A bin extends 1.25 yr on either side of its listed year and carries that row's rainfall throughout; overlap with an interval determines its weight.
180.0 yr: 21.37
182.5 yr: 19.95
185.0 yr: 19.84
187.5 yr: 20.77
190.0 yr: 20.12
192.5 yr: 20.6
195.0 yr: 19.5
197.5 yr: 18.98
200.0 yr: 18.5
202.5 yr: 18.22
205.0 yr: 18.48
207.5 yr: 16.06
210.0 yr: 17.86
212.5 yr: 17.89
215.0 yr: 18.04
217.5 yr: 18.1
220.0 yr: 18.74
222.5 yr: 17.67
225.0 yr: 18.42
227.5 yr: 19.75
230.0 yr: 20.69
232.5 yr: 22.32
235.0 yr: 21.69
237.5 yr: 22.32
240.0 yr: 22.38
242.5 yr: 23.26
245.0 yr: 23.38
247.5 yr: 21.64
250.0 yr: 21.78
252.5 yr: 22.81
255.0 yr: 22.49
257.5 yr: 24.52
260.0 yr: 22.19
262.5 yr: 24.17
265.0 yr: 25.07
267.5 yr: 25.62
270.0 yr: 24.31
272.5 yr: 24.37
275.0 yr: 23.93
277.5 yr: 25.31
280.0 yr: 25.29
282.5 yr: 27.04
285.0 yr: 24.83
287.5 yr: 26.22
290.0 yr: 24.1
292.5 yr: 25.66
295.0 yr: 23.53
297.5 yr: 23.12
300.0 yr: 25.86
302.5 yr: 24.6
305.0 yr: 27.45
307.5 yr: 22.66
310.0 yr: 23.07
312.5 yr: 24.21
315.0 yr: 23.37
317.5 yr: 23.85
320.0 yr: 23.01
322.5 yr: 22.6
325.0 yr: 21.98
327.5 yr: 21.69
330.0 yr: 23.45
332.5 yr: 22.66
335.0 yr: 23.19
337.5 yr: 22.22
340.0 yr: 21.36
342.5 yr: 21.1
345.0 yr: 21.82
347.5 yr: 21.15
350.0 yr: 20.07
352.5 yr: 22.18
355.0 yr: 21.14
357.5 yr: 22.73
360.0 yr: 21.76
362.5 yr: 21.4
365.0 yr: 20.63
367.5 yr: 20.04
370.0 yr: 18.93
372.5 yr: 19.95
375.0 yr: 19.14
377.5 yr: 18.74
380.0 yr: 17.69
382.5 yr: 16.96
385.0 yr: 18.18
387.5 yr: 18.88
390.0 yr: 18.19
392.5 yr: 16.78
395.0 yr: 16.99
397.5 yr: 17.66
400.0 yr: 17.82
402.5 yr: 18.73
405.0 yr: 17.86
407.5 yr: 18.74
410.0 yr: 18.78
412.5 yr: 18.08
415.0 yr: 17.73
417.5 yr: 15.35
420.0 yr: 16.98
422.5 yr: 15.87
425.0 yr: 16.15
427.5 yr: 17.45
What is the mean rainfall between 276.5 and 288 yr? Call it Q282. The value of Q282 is 25.7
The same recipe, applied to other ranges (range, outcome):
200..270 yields 21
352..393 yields 19.6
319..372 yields 21.6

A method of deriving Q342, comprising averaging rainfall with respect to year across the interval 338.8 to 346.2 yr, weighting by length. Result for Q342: 21.4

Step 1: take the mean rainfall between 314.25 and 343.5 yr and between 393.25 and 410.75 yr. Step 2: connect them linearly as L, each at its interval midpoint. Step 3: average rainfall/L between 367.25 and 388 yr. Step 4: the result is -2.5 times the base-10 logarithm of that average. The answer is 0.05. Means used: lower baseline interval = 22.5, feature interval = 18.7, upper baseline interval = 18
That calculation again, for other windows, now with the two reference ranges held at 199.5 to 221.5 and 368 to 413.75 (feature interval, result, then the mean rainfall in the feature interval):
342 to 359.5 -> -0.18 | 21.5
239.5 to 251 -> -0.24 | 22.5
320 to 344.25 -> -0.22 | 22.3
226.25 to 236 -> -0.17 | 21.1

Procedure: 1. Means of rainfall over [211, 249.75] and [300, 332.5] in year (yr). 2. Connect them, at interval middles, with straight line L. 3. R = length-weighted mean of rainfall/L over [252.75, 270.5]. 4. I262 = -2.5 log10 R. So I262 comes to -0.114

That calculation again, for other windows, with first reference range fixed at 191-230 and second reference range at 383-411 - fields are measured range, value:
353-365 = -0.19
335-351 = -0.18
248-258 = -0.23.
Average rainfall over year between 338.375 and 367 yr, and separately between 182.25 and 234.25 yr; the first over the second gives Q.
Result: 1.12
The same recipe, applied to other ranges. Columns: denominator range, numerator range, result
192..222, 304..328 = 1.28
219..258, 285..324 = 1.13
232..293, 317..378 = 0.90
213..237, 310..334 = 1.18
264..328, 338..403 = 0.81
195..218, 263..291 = 1.39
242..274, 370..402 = 0.77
